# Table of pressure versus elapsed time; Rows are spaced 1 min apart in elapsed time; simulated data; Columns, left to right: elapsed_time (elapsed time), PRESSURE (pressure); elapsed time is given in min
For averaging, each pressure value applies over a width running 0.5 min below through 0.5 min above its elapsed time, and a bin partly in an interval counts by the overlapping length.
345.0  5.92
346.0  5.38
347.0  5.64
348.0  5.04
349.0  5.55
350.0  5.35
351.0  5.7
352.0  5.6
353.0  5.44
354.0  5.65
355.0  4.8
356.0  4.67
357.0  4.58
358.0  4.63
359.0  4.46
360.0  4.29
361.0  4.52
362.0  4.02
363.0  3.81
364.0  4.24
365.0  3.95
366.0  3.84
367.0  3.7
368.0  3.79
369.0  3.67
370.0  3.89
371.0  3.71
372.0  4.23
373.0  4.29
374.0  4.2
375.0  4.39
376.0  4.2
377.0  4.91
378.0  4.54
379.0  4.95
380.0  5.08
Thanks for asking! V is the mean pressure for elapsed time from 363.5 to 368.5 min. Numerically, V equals 3.9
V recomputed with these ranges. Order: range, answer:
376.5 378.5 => 4.72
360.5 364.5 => 4.15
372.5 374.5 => 4.25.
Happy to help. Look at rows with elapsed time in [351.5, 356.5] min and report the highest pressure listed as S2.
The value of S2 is 5.65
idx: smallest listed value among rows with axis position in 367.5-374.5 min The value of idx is 3.67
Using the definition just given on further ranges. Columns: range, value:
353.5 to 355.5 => 4.8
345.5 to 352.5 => 5.04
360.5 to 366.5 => 3.81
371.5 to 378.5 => 4.2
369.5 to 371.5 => 3.71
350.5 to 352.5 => 5.6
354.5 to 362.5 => 4.02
